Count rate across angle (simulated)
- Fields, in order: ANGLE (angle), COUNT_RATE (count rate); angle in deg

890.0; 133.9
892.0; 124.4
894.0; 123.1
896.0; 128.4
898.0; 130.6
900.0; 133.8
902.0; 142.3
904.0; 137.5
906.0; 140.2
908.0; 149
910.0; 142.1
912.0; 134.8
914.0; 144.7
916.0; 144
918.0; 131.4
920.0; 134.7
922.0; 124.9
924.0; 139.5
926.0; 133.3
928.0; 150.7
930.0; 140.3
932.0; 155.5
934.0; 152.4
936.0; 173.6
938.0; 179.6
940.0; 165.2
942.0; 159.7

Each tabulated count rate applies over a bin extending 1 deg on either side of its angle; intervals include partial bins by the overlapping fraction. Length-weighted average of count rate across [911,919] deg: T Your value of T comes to 139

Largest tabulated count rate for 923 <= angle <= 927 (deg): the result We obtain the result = 139.5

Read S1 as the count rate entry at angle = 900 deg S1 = 133.8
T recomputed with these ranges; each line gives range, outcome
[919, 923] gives 130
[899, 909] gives 141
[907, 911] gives 146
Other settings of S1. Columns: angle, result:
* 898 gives 130.6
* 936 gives 173.6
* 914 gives 144.7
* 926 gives 133.3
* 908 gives 149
